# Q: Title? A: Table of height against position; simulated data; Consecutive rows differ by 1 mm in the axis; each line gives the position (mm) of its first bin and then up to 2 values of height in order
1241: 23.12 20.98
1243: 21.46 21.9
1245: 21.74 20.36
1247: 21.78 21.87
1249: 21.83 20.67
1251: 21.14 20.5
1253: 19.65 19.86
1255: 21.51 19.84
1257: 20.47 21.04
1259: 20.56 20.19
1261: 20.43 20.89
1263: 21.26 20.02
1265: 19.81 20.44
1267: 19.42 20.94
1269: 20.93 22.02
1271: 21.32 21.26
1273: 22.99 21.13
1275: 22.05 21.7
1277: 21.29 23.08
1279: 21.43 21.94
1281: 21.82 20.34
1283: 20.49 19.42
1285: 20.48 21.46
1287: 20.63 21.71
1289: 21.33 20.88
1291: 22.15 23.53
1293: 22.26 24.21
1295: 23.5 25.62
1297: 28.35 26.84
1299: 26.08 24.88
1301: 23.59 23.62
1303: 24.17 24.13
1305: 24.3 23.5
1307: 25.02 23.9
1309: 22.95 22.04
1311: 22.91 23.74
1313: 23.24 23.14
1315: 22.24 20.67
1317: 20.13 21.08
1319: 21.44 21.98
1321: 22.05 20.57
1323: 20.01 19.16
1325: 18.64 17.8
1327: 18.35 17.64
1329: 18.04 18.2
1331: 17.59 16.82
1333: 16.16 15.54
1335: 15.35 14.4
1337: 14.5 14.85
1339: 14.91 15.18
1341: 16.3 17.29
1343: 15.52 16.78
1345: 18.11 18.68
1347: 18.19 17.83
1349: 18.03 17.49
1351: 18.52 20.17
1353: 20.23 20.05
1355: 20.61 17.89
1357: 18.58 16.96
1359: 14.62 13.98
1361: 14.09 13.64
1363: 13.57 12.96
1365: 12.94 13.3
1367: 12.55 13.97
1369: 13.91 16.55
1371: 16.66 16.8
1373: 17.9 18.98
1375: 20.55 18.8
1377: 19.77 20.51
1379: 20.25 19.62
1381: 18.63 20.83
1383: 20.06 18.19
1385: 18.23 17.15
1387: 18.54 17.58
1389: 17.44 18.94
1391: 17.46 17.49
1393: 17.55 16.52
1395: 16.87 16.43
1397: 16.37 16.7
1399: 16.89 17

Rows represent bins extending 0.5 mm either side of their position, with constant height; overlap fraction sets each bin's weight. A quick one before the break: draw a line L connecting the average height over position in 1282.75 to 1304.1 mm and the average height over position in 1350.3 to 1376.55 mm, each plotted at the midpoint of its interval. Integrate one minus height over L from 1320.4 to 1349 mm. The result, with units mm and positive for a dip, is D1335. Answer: 2.8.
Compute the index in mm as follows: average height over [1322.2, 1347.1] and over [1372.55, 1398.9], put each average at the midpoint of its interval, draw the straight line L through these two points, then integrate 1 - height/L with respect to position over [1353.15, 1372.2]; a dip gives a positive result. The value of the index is 2.4 mm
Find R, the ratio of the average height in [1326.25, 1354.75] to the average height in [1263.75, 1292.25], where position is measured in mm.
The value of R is 0.81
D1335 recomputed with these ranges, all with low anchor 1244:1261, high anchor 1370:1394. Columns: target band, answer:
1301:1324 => -3.22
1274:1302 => -3.37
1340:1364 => 2.43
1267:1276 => -0.43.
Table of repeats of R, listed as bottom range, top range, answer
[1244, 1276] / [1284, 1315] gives 1.12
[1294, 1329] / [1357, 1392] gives 0.75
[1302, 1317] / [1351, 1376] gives 0.71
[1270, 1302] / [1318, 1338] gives 0.80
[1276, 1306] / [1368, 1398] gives 0.79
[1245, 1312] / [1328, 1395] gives 0.78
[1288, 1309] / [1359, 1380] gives 0.67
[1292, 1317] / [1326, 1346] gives 0.69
